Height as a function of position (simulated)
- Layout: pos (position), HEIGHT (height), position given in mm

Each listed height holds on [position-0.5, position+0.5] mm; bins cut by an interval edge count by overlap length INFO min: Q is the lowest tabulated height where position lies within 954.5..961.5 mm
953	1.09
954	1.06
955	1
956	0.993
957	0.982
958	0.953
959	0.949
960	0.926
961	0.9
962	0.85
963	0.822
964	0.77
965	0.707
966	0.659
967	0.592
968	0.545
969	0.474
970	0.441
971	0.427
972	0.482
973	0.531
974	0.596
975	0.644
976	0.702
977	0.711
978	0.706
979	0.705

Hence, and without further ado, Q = 0.9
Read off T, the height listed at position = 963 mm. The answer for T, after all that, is 0.822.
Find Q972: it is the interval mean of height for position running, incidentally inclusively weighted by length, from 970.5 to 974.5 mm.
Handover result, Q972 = 0.509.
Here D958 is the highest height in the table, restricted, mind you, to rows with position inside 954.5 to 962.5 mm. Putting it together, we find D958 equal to 1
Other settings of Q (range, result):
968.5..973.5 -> 0.427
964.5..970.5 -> 0.441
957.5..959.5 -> 0.949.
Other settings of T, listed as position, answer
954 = 1.06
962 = 0.85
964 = 0.77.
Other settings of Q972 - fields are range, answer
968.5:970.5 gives 0.458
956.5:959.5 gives 0.961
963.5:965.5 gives 0.738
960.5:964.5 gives 0.836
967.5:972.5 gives 0.474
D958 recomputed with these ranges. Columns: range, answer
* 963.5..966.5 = 0.77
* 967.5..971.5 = 0.545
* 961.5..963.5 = 0.85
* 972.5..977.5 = 0.711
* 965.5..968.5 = 0.659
